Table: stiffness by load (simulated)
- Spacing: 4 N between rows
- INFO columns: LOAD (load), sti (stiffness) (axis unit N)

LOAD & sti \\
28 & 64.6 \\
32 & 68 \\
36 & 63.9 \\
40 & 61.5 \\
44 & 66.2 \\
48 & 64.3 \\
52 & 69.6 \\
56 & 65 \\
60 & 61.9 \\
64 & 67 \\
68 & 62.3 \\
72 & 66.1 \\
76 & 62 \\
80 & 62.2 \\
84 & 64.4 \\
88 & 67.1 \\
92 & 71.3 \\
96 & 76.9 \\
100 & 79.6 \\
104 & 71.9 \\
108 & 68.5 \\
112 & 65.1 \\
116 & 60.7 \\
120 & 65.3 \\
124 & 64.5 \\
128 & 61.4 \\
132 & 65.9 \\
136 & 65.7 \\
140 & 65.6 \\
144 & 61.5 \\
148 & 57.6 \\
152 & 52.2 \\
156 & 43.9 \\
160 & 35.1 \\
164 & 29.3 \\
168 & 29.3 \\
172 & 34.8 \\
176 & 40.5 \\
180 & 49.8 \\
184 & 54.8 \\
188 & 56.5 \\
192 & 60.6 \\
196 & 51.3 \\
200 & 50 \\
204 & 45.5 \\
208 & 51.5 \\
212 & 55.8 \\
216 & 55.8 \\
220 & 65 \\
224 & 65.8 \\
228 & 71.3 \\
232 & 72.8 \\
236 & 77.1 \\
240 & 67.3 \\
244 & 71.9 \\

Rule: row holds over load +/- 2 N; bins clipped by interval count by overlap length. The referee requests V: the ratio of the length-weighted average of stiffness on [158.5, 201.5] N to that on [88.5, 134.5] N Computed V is 0.66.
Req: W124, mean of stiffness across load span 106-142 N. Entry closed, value 64.7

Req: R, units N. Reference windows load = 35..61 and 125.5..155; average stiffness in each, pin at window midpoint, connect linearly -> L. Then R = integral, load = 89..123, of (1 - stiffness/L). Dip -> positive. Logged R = -4.00 N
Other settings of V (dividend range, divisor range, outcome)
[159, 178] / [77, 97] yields 0.50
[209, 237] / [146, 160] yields 1.33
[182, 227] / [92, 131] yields 0.82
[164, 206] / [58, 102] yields 0.69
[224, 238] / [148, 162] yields 1.59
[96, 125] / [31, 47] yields 1.06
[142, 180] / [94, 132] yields 0.63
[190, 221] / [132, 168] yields 1.06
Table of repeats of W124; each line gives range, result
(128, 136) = 64.7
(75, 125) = 67.8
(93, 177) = 57.3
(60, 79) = 64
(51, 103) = 67.4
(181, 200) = 54.9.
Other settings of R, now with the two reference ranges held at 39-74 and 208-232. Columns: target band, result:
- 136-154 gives 1.1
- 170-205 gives 7.6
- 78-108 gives -2.8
